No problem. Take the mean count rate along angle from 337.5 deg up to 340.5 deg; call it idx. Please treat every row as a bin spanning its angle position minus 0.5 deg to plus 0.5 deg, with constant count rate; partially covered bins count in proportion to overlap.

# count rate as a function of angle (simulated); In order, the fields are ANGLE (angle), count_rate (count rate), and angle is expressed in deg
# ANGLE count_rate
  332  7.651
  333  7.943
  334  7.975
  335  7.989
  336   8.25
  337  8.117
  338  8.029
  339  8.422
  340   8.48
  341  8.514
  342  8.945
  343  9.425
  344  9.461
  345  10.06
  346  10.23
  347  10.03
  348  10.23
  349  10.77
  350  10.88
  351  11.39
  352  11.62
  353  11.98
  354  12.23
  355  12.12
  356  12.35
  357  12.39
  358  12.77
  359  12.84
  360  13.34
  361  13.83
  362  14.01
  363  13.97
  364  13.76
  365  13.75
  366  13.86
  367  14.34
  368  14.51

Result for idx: 8.31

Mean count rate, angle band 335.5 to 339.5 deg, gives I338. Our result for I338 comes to 8.2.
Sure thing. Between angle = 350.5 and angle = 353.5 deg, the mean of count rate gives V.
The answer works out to 11.7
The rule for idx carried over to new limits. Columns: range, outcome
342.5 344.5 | 9.44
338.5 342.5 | 8.59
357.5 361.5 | 13.2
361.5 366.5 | 13.9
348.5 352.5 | 11.2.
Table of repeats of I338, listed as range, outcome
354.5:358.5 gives 12.4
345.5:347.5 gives 10.1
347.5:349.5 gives 10.5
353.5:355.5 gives 12.2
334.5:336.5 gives 8.12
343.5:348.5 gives 10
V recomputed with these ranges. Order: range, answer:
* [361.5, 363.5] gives 14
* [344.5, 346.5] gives 10.1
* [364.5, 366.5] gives 13.8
